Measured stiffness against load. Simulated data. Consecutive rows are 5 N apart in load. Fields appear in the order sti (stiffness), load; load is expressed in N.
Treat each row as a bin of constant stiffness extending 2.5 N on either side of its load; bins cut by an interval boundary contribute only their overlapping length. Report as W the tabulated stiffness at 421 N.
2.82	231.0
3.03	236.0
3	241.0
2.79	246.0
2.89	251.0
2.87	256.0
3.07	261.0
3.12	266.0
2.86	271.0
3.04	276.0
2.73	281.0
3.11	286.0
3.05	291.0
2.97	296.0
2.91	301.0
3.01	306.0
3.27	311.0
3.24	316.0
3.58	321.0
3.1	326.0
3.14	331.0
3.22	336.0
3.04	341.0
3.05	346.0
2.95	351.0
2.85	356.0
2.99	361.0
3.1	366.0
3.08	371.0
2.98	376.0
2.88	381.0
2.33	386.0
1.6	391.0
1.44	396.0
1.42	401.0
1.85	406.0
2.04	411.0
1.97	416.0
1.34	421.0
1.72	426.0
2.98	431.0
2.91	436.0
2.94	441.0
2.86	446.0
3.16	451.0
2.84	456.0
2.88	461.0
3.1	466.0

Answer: 1.34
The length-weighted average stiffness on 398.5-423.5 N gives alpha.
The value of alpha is 1.72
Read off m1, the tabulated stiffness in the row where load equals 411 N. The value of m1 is 2.04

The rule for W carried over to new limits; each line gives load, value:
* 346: 3.05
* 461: 2.88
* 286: 3.11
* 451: 3.16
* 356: 2.85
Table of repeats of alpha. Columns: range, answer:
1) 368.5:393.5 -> 2.57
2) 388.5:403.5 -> 1.49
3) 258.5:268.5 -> 3.1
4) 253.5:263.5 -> 2.97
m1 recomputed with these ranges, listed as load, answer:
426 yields 1.72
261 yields 3.07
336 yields 3.22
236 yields 3.03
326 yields 3.1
